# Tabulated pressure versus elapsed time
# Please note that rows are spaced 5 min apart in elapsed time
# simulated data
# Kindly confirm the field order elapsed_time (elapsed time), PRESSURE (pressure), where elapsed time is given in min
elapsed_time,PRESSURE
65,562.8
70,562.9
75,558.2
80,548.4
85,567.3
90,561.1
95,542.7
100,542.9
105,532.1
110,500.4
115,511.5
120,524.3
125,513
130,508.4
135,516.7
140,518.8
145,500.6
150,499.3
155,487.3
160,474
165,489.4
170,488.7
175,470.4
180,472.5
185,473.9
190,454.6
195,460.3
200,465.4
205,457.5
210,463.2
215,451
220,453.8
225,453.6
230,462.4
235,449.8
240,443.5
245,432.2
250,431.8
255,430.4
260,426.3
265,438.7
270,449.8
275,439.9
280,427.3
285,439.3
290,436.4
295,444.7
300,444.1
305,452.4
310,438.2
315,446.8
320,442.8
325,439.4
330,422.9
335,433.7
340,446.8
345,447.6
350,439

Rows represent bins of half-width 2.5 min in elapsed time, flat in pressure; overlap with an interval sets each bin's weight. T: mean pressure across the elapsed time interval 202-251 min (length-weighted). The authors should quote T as 451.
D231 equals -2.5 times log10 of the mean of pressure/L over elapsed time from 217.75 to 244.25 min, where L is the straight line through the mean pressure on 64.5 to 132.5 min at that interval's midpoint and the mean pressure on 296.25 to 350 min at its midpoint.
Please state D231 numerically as 0.07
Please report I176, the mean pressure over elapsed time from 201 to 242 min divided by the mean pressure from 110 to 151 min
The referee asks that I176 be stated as 0.89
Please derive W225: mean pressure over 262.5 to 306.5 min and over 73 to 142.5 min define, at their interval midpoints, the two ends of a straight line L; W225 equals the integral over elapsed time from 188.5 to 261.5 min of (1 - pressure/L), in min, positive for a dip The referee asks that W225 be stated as 3.46 min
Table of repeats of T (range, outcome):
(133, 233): 475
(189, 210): 460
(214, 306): 442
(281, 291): 436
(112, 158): 508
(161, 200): 472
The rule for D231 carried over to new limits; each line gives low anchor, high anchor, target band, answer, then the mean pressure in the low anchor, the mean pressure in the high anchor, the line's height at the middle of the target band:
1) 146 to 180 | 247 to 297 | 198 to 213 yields 0.01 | 485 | 436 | 466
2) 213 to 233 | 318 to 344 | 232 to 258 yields 0.03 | 455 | 438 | 452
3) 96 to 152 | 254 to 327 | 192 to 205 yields 0.05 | 516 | 440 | 482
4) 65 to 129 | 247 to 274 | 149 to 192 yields 0.03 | 539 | 436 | 492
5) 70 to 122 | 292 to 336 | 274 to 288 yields 0.05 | 540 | 441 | 456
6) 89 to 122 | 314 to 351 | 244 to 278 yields 0.08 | 529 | 440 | 468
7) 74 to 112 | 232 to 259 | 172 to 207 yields 0.03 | 544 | 437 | 477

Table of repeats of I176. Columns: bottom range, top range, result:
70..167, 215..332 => 0.85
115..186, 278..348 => 0.89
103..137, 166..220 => 0.90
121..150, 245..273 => 0.85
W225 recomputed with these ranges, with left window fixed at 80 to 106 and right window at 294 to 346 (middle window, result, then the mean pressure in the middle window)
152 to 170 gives 1.1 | 485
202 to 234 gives 2.2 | 457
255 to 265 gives 0.8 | 430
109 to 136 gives 1.2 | 513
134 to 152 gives 0.6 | 508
